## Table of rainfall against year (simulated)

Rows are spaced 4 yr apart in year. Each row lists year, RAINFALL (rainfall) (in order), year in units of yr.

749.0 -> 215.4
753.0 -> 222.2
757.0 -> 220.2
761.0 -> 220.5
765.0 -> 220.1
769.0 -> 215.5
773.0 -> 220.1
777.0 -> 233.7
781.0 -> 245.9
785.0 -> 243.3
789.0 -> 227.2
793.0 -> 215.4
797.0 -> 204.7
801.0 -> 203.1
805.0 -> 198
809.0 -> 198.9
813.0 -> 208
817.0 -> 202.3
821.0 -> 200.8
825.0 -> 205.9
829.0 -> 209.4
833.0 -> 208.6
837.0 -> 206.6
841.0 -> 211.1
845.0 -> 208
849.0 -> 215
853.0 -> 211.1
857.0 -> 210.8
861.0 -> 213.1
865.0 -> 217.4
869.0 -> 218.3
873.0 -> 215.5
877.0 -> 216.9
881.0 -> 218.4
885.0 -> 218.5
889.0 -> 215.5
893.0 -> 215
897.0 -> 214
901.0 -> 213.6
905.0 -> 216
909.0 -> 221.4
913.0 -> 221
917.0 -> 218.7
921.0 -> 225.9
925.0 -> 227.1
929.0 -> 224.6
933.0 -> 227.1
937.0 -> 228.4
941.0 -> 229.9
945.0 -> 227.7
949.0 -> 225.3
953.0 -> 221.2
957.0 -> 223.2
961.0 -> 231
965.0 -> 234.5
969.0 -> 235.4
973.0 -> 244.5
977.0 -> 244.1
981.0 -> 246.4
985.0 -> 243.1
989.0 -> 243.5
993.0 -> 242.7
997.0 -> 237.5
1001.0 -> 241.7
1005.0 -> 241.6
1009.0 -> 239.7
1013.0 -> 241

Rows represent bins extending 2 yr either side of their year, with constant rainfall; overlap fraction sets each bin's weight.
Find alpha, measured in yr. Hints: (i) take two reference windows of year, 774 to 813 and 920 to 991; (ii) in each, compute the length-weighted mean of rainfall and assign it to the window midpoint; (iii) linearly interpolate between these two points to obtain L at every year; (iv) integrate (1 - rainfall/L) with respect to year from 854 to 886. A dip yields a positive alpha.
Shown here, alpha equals 1.3 yr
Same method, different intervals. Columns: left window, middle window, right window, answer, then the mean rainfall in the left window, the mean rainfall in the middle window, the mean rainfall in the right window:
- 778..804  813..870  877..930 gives 2.9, 223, 210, 219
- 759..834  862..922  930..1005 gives 2.3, 215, 218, 235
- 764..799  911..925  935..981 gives 0.5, 225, 223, 232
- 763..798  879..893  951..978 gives 0.8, 226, 217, 233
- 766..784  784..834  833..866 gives 2.7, 229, 209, 211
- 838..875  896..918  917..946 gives 0.5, 213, 218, 227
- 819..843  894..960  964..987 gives 2.1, 207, 223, 242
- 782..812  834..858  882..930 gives 0.7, 214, 210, 219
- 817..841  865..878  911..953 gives -0.2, 206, 217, 225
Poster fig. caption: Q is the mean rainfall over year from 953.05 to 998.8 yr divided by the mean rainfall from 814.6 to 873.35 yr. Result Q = 1.13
